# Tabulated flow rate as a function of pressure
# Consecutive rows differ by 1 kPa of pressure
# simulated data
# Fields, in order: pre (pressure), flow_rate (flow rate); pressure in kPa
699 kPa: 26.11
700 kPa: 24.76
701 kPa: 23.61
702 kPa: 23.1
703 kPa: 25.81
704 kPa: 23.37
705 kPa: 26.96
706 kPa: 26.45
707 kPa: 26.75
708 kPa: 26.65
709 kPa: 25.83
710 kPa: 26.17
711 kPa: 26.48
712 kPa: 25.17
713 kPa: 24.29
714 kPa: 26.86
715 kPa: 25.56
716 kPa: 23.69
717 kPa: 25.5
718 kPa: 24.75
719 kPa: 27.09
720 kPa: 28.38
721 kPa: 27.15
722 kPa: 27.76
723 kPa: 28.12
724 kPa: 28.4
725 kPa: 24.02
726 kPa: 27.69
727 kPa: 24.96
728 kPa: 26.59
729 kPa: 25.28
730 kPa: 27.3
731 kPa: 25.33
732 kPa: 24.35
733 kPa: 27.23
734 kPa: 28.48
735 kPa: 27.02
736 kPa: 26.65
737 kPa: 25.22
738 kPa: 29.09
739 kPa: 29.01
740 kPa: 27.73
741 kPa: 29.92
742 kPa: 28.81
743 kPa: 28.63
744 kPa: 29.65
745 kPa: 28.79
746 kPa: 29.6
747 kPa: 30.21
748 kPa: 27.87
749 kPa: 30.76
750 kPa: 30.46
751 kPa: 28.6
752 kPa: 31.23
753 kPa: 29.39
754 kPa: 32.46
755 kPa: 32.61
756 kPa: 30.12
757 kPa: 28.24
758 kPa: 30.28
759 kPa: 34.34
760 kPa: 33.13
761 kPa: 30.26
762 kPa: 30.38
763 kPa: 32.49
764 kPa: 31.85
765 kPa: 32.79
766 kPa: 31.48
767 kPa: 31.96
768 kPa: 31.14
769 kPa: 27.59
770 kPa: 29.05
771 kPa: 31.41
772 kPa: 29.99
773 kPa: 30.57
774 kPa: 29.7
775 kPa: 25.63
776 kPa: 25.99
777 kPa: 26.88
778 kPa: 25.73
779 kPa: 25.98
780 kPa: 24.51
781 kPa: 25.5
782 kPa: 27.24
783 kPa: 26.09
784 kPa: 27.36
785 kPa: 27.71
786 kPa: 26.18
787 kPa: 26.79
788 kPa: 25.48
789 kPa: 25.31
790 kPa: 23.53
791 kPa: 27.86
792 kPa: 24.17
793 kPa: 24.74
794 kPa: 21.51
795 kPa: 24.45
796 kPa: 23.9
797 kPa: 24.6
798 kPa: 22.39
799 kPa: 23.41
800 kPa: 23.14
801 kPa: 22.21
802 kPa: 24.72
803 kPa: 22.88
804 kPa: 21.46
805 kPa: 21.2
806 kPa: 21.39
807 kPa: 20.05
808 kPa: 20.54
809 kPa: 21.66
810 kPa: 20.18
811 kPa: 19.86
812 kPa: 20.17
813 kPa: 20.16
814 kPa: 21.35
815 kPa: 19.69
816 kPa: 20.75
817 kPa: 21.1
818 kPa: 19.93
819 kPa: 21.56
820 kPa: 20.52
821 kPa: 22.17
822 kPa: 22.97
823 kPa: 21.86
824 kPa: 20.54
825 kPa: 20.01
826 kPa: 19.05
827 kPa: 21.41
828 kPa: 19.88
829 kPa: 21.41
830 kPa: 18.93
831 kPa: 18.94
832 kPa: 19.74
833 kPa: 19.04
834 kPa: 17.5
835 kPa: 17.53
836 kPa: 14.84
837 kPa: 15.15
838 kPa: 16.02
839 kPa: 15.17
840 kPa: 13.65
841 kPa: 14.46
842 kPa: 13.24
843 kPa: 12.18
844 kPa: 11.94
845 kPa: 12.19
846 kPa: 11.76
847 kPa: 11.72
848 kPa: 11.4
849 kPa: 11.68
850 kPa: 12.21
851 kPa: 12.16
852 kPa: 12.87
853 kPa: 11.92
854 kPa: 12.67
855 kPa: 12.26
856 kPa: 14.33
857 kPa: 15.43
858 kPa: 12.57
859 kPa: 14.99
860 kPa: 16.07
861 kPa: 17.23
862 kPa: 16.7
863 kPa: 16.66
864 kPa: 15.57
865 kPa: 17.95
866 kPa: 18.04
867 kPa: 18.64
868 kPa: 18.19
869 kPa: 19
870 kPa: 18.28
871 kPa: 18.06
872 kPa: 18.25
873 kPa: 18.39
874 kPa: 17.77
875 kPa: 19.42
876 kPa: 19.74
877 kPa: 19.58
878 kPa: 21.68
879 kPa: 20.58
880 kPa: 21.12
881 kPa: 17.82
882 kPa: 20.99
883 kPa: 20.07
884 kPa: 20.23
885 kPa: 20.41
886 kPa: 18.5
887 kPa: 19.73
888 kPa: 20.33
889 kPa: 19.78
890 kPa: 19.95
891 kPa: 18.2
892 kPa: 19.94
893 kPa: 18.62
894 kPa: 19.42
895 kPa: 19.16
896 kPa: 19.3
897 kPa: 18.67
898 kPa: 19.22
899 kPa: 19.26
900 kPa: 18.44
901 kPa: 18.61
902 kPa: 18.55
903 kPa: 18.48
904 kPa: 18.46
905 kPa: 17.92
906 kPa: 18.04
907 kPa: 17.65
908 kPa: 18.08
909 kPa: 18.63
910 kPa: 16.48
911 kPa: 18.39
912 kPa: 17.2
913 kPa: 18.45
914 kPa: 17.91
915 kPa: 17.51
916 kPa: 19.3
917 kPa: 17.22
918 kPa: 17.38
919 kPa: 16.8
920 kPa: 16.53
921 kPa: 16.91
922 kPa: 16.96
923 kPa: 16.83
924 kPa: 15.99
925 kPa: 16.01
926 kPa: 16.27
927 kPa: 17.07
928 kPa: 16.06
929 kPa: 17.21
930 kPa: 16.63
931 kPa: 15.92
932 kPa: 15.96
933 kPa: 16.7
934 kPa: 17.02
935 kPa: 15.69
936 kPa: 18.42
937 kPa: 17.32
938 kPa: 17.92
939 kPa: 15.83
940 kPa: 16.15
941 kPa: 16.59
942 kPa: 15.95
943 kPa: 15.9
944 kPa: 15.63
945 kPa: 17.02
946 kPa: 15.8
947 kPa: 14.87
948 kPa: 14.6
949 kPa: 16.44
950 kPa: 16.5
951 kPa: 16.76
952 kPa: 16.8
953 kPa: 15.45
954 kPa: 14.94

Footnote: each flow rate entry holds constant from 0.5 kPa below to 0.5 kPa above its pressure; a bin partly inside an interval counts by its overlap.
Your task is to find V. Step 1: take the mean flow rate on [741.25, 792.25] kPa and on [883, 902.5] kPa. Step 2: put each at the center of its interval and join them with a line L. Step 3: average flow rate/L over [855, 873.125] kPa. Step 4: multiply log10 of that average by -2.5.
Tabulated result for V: 0.27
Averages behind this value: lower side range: 28.9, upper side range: 19.3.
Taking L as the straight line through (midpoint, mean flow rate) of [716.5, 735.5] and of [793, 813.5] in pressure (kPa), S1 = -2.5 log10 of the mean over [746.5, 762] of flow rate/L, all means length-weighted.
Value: -0.22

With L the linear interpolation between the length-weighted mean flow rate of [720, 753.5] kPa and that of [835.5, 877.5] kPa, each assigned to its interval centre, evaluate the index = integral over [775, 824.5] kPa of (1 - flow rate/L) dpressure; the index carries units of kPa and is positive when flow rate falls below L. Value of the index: -4.6 kPa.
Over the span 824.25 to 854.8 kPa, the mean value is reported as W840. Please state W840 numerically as 15.4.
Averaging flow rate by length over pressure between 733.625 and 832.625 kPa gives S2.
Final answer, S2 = 25.8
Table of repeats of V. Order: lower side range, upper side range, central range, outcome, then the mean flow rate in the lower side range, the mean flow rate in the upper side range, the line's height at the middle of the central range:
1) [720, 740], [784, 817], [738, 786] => -0.170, 26.9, 23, 25.1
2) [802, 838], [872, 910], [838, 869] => 0.346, 20.2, 19.2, 19.7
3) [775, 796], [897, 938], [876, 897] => -0.021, 25.6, 17.5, 19.4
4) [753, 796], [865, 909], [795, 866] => 0.307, 28.3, 19.1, 23.7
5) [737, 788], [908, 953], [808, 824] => 0.204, 29.2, 16.8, 25.2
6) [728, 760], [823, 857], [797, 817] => -0.073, 28.9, 15.5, 20.1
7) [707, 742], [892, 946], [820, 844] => 0.198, 26.6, 17.4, 21.5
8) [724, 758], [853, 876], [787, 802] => -0.042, 28.3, 16.6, 23.2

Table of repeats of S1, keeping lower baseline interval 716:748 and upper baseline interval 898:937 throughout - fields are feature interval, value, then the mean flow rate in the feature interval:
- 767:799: -0.078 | 26.5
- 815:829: 0.082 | 20.9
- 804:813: 0.128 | 20.7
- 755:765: -0.211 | 31.4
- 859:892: 0.046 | 18.8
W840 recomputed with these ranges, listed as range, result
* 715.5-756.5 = 27.9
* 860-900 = 18.9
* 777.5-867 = 19.5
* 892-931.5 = 17.8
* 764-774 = 30.7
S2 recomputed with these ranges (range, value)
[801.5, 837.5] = 20.3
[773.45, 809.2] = 24.5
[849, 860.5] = 13.3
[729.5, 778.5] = 29.3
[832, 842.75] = 15.8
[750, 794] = 28.6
